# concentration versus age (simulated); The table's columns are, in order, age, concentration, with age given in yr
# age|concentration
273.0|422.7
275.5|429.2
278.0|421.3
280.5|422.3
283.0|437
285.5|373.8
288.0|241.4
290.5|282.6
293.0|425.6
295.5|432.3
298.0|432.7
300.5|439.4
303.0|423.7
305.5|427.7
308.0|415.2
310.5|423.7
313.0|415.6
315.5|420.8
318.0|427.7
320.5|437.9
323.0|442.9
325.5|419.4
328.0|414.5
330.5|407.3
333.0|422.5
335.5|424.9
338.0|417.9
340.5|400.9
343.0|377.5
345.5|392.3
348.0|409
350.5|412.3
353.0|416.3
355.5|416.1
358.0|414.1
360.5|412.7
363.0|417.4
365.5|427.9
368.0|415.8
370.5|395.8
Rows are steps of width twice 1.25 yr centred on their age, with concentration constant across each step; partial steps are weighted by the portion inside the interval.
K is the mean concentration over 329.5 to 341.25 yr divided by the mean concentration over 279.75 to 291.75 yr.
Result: 1.19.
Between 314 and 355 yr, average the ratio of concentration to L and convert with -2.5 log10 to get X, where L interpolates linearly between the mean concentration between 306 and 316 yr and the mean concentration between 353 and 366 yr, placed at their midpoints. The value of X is 0.01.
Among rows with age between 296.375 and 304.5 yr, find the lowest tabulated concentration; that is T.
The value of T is 423.7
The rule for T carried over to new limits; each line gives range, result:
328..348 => 377.5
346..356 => 409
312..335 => 407.3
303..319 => 415.2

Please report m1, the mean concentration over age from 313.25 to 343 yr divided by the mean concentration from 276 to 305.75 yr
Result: 1.1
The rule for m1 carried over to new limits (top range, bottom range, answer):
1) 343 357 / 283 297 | 1.13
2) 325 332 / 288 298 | 1.12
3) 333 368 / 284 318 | 1.03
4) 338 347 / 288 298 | 1.07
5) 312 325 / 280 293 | 1.21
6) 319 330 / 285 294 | 1.32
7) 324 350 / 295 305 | 0.95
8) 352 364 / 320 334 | 0.98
